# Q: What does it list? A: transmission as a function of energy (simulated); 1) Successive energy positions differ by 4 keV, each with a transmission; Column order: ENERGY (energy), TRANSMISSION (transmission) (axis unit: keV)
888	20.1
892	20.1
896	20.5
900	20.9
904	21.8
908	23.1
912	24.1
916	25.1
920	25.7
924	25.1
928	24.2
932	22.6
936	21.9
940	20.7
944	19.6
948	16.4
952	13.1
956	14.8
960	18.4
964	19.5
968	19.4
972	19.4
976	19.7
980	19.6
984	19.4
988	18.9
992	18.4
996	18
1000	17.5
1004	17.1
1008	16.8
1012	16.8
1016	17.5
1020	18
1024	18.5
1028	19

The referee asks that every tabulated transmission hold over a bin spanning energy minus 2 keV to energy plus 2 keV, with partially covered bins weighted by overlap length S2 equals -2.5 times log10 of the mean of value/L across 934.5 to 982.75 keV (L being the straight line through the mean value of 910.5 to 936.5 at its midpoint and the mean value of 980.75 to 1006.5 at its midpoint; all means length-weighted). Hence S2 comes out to 0.14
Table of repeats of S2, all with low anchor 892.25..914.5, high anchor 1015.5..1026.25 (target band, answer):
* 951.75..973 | 0.133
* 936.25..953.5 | 0.147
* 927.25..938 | -0.085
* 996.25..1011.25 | 0.088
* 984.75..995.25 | 0.026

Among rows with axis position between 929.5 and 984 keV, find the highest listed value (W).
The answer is 22.6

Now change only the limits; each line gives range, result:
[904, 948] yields 25.7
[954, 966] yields 19.5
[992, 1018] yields 18.4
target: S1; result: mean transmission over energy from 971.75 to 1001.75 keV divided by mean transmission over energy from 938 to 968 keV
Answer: 1.07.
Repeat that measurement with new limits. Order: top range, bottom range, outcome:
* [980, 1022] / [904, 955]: 0.83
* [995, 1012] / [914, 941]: 0.73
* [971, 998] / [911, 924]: 0.76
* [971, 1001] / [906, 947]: 0.82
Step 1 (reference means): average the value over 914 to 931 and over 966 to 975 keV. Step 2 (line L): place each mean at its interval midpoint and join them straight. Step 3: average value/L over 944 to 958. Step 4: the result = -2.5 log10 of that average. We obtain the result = 0.37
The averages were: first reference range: 24.9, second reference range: 19.4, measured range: 15.5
